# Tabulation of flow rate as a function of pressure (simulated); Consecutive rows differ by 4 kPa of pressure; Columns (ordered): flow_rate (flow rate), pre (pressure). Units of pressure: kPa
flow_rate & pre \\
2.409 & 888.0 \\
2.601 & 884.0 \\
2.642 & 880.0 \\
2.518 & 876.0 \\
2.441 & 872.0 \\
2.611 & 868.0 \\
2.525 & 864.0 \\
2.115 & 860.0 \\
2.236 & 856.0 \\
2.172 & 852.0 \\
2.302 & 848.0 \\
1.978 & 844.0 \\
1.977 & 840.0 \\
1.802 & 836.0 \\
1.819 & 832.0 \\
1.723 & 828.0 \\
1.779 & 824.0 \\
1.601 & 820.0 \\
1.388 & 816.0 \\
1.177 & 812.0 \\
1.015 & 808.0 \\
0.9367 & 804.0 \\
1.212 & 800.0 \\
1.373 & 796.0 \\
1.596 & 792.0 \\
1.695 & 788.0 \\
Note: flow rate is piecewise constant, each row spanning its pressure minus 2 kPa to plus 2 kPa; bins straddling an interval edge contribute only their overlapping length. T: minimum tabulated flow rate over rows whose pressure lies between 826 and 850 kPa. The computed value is 1.723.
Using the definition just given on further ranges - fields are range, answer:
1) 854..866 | 2.115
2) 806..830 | 1.015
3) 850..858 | 2.172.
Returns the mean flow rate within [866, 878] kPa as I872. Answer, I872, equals 2.52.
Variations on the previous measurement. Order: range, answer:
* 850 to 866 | 2.26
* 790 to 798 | 1.48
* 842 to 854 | 2.15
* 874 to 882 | 2.58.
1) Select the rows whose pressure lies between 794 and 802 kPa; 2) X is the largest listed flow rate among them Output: 1.373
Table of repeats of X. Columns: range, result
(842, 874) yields 2.611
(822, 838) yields 1.819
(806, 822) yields 1.601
